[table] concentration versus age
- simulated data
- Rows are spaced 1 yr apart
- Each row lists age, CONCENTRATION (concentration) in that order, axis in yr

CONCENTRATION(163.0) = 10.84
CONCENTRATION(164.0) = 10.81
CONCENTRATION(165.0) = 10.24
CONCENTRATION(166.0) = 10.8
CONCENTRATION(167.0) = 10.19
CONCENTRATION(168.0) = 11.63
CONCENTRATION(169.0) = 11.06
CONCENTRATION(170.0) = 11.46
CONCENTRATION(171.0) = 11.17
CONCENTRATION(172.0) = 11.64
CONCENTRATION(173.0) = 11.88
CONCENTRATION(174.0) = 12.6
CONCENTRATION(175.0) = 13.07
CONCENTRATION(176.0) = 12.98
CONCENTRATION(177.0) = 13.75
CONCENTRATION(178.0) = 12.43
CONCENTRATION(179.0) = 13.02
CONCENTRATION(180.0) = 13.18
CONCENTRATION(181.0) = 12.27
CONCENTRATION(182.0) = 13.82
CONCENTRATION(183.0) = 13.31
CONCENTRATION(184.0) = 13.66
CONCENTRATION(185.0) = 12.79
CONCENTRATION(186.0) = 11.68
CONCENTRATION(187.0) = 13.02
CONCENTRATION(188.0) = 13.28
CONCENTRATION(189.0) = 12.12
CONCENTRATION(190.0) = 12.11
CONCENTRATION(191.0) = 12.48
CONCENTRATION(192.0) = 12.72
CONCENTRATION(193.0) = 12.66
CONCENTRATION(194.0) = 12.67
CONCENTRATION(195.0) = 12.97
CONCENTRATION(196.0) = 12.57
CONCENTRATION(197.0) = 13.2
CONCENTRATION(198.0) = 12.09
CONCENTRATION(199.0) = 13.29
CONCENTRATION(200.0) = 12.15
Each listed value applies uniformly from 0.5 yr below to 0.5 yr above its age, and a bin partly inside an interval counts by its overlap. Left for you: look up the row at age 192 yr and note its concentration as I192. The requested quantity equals 12.72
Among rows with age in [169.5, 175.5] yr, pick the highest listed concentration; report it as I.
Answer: 13.07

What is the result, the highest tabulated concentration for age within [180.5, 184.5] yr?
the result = 13.82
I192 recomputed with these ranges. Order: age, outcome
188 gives 13.28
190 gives 12.11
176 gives 12.98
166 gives 10.8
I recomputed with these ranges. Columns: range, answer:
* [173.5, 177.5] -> 13.75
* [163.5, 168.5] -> 11.63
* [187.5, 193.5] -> 13.28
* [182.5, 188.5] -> 13.66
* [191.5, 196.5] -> 12.97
